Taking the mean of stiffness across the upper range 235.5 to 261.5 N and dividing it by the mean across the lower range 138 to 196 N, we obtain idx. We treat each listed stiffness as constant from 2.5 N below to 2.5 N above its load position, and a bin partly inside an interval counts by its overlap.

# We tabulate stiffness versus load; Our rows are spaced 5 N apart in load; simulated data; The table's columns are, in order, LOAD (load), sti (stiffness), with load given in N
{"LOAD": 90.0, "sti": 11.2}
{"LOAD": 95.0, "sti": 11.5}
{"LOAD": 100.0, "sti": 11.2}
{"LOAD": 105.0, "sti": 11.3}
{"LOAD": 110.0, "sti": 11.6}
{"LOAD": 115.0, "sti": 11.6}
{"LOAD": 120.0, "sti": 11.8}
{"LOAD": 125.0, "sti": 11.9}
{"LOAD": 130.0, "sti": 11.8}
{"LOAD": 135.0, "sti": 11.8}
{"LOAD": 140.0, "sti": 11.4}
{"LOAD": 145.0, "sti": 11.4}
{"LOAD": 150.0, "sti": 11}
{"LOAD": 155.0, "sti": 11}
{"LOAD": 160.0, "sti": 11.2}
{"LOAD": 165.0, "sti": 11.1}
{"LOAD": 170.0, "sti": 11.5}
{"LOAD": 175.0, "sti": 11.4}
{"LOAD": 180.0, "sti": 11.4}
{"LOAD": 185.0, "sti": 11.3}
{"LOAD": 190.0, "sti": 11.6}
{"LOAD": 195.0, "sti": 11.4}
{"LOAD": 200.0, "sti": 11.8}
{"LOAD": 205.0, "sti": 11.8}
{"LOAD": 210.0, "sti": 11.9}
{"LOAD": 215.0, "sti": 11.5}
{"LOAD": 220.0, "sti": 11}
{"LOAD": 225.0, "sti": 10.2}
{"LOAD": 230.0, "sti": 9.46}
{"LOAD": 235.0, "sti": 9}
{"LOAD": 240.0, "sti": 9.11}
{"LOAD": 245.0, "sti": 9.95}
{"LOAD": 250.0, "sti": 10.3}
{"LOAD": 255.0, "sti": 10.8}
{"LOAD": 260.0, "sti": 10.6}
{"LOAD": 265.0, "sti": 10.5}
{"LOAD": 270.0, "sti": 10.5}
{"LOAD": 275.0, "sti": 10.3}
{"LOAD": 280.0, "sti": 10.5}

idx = 0.89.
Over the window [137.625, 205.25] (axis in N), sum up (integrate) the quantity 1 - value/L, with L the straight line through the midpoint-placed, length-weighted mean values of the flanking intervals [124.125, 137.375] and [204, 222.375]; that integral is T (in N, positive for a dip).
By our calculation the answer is 1.8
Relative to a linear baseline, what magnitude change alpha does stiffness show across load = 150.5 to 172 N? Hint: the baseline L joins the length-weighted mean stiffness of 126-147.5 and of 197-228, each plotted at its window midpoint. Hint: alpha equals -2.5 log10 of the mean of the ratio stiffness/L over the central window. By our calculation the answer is 0.03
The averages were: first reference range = 11.6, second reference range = 11.3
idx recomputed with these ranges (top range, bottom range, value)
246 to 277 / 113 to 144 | 0.90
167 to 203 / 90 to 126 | 1.00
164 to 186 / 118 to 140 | 0.96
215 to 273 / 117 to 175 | 0.89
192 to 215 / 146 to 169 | 1.05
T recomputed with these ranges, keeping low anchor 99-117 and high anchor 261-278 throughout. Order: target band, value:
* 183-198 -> -0.7 N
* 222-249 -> 2.6 N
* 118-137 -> -0.9 N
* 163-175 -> -0.3 N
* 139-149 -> -0.1 N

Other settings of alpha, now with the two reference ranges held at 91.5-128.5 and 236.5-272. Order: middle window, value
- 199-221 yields -0.098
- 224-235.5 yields 0.095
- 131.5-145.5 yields -0.027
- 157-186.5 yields -0.032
